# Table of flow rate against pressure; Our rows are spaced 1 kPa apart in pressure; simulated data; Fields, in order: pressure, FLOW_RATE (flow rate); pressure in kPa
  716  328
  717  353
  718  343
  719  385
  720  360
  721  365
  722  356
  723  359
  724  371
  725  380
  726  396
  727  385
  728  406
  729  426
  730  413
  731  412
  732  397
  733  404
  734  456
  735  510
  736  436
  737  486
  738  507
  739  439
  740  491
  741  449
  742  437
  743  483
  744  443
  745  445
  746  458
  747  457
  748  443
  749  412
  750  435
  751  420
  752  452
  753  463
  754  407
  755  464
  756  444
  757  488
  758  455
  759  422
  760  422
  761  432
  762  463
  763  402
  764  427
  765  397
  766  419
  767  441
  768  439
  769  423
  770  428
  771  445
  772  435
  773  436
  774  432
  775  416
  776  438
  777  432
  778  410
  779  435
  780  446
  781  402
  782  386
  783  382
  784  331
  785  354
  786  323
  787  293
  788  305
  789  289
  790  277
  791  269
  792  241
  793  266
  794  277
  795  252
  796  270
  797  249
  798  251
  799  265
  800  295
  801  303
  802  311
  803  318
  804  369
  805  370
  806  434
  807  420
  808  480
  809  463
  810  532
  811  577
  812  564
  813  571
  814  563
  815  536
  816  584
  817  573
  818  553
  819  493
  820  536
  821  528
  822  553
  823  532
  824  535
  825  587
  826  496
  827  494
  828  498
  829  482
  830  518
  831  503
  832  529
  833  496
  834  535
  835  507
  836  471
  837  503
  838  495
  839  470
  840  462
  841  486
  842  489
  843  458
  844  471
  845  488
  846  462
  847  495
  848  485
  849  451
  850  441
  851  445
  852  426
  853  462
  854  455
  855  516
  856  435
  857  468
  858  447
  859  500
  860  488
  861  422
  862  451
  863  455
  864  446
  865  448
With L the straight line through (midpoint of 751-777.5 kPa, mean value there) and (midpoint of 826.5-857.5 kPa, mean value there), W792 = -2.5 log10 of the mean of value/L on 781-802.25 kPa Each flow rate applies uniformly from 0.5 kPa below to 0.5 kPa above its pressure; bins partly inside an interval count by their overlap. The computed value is 0.45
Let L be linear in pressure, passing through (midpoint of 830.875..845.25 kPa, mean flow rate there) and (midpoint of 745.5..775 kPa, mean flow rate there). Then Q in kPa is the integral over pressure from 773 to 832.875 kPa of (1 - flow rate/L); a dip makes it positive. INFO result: 6.0 kPa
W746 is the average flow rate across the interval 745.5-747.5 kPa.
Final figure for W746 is 458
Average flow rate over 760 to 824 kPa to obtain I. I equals 410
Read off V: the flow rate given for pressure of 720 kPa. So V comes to 360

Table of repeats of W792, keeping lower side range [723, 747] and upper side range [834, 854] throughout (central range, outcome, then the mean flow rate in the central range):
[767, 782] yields 0.050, 429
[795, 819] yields 0.085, 426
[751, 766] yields 0.015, 437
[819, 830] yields -0.124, 522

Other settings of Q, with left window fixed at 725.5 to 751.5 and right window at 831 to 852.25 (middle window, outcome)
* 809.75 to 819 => -1.7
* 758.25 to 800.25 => 8.0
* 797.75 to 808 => 2.7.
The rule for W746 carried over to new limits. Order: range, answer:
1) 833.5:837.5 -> 504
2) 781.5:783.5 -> 384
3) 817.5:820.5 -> 527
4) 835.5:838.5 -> 490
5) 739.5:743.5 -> 465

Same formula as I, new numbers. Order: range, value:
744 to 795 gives 400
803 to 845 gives 503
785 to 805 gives 289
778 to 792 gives 344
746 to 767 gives 437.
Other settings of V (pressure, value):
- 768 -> 439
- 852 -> 426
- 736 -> 436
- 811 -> 577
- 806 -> 434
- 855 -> 516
